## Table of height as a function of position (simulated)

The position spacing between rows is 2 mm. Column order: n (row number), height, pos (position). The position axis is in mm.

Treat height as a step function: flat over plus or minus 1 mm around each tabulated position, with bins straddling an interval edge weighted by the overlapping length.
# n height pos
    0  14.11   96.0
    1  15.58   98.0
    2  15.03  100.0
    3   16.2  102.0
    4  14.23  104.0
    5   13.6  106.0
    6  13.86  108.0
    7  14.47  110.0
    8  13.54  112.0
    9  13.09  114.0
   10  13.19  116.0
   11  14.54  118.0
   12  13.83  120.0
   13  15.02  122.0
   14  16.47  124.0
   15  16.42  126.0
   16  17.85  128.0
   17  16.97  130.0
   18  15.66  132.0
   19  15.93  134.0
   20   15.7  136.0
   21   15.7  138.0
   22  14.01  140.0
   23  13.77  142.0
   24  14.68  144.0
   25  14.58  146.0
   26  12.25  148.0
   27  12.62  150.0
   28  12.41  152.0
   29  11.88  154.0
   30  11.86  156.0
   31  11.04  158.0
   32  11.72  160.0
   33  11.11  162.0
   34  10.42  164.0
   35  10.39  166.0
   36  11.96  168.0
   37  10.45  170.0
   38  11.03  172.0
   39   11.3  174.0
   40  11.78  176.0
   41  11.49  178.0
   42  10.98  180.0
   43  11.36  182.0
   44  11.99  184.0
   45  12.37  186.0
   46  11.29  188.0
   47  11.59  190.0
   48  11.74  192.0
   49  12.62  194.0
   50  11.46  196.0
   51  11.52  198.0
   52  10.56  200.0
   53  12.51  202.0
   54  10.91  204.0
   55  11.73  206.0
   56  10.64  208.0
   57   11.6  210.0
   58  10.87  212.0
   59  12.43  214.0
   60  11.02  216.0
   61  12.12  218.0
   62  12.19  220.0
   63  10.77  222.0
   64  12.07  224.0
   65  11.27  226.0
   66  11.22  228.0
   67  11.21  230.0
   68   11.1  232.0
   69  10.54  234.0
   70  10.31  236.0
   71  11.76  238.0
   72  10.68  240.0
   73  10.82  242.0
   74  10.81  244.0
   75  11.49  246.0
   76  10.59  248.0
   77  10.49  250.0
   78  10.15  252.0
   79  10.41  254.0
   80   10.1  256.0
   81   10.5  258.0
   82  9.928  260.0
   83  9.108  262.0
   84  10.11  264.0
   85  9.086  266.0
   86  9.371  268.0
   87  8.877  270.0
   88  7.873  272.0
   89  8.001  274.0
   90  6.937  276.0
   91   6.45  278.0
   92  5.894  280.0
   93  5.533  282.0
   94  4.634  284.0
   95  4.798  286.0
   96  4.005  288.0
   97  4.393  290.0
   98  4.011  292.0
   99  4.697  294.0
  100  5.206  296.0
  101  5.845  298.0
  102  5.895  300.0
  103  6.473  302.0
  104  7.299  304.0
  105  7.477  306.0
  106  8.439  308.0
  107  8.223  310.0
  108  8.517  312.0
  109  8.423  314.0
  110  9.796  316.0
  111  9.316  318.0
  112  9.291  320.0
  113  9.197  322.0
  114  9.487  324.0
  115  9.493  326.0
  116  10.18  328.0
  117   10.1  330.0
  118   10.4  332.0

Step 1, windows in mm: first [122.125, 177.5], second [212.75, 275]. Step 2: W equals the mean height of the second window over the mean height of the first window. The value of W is 0.79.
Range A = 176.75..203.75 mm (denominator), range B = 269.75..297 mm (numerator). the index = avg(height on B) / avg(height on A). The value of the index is 0.49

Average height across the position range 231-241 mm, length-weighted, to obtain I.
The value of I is 10.9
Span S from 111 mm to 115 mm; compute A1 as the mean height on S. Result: 13.3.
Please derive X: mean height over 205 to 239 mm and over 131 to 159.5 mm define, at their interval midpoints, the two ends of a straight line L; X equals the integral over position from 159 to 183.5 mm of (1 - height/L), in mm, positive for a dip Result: 3.2 mm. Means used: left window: 13.7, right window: 11.3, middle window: 11.2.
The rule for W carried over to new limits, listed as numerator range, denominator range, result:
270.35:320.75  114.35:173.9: 0.50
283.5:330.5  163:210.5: 0.64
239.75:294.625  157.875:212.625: 0.72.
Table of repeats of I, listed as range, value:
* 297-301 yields 5.87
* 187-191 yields 11.4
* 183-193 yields 11.8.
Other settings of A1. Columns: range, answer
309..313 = 8.37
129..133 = 16.3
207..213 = 11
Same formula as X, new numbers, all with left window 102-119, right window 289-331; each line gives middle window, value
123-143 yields -3.91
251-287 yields 3.35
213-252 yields -4.03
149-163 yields 0.81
